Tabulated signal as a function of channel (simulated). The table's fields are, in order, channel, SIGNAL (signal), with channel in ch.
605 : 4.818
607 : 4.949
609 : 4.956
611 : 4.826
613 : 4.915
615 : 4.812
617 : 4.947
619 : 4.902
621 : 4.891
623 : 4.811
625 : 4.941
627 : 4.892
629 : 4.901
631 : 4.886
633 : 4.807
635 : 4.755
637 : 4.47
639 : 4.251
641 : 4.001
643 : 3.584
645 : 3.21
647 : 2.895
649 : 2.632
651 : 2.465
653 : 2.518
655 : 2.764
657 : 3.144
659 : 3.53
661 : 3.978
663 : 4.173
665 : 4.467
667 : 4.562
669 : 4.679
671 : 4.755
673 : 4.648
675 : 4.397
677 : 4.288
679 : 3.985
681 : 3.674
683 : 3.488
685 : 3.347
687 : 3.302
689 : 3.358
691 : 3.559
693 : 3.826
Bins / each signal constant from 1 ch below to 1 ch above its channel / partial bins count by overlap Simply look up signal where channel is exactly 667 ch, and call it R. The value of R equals 4.562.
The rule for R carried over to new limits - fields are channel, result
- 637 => 4.47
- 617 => 4.947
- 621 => 4.891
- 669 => 4.679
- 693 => 3.826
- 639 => 4.251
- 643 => 3.584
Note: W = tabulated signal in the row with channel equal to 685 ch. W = 3.347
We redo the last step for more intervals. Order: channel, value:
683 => 3.488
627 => 4.892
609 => 4.956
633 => 4.807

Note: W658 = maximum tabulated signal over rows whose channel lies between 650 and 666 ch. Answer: 4.467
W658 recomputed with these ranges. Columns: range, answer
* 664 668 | 4.562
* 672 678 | 4.648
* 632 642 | 4.807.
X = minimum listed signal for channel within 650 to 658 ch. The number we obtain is 2.465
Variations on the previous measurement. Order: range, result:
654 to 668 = 2.764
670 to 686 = 3.347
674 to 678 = 4.288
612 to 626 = 4.811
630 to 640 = 4.251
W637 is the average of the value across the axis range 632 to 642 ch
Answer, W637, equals 4.46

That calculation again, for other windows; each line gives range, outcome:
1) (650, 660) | 2.88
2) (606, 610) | 4.95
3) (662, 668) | 4.4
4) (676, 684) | 3.86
